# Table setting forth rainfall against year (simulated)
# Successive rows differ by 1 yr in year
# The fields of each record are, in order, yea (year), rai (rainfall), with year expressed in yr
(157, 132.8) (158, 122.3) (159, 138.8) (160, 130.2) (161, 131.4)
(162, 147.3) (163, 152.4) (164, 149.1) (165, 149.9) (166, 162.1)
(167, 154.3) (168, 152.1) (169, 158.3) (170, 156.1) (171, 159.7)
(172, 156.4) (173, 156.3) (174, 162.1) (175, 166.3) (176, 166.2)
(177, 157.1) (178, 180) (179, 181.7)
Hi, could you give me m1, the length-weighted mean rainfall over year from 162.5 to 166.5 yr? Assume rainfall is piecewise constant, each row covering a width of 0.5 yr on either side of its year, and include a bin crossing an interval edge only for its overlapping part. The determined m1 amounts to 153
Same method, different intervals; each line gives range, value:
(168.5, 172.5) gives 158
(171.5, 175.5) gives 160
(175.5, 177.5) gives 162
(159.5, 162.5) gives 136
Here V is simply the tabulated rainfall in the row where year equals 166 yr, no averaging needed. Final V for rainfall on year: 162.1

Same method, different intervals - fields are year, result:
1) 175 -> 166.3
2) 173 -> 156.3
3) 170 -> 156.1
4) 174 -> 162.1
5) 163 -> 152.4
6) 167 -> 154.3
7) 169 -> 158.3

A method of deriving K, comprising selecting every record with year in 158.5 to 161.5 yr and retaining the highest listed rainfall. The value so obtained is 138.8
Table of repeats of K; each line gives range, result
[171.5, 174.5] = 162.1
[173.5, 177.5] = 166.3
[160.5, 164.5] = 152.4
